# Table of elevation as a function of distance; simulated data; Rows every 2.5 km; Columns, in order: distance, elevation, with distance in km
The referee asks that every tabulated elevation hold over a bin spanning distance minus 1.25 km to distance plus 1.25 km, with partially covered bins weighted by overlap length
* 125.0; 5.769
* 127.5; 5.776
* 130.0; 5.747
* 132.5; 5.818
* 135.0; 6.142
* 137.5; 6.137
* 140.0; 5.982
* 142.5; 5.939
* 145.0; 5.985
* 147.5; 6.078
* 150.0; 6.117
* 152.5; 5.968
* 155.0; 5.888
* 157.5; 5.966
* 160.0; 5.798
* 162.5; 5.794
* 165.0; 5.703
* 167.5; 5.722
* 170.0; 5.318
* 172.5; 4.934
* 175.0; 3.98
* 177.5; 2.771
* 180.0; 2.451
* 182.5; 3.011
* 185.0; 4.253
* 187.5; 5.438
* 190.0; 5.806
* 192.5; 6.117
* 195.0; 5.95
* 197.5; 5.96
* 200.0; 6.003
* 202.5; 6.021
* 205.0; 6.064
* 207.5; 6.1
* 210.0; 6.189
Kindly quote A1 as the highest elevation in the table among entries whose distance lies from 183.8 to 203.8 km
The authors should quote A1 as 6.117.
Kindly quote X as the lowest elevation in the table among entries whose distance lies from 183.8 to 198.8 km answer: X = 4.253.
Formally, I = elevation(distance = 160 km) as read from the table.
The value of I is 5.798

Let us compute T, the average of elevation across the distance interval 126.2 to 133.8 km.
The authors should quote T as 5.78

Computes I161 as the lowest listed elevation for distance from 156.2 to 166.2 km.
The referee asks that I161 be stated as 5.703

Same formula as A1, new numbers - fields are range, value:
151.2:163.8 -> 5.968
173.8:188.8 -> 5.438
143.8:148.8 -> 6.078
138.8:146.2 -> 5.985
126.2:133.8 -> 5.818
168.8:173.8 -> 5.318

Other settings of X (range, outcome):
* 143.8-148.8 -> 5.985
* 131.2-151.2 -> 5.818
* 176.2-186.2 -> 2.451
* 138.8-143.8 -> 5.939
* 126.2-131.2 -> 5.747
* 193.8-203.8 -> 5.95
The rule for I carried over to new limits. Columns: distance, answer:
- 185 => 4.253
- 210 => 6.189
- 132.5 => 5.818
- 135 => 6.142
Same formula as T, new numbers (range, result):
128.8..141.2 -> 5.97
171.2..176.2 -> 4.47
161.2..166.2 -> 5.75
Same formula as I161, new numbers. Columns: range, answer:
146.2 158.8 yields 5.888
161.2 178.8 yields 2.771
